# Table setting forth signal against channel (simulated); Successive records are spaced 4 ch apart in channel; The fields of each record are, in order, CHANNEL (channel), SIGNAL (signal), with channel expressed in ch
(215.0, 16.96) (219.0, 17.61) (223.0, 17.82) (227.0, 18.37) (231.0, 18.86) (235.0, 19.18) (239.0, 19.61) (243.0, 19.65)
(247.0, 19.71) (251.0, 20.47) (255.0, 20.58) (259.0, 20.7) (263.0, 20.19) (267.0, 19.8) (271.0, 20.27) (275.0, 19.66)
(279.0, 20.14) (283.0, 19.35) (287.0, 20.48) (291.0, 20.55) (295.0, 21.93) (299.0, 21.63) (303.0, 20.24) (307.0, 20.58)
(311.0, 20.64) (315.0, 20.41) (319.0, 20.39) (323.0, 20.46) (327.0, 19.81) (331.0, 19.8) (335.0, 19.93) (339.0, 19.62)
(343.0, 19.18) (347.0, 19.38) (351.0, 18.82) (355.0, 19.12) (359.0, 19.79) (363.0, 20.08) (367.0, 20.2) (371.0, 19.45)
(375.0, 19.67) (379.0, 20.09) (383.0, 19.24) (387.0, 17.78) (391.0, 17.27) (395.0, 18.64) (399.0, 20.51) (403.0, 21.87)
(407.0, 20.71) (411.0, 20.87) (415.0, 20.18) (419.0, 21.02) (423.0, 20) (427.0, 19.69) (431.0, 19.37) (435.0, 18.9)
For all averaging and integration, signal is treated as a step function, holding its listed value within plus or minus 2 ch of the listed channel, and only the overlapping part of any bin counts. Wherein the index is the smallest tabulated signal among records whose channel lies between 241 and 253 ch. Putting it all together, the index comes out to 19.65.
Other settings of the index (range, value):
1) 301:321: 20.24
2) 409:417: 20.18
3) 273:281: 19.66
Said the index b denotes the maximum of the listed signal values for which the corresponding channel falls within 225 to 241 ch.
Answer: 19.61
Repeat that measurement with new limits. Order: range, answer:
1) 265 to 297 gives 21.93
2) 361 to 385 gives 20.2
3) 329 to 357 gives 19.93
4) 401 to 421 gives 21.87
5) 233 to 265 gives 20.7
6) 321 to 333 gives 20.46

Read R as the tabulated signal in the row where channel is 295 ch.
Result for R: 21.93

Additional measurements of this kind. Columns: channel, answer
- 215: 16.96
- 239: 19.61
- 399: 20.51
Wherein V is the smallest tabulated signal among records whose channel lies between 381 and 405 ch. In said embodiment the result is 17.27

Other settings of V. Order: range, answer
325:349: 19.18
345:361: 18.82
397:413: 20.51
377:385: 19.24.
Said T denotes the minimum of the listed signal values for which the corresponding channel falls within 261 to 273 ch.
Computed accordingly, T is 19.8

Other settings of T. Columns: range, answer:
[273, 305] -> 19.35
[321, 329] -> 19.81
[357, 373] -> 19.45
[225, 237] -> 18.37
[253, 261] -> 20.58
